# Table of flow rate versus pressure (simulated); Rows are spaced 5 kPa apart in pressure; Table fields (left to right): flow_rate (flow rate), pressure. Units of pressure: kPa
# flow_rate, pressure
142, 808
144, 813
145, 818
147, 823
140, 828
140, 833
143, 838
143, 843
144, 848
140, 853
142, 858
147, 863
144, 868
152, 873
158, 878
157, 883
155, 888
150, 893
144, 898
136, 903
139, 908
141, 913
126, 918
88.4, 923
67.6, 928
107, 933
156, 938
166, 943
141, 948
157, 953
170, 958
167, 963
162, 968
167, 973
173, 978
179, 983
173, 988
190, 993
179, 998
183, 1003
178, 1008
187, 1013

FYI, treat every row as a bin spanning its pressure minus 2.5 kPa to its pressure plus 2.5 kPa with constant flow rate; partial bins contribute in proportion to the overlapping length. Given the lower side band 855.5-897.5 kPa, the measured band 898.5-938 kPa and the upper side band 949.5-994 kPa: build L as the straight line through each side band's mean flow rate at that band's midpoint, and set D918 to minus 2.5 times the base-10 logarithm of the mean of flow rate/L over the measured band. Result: 0.31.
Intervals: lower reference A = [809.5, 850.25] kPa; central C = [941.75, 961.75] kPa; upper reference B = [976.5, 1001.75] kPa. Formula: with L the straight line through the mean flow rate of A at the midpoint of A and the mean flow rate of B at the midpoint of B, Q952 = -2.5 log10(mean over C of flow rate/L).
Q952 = 0.08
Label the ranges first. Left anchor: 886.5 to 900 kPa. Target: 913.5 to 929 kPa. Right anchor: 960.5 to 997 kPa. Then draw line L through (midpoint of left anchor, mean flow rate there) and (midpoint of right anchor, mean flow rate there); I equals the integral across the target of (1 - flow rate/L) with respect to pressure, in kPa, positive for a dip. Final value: 5.4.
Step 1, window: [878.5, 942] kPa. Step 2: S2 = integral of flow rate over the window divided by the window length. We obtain 132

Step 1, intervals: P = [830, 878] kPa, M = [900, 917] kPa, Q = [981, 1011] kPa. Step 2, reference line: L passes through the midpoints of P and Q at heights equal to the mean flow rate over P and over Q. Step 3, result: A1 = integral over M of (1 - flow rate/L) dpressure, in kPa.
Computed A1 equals 2.22 kPa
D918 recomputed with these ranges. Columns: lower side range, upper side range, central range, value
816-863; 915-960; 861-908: -0.087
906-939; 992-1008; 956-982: -0.085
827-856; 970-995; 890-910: 0.096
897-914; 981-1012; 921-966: 0.159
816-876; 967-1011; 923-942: 0.417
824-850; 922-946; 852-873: -0.065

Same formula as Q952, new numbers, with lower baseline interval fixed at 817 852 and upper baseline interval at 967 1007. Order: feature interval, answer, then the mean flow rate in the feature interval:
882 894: 0.00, 154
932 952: 0.14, 146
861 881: 0.00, 150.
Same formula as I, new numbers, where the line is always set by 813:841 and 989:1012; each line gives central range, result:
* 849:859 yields 0.5 kPa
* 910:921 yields 2.1 kPa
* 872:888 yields -0.1 kPa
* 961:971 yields 0.6 kPa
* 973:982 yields 0.2 kPa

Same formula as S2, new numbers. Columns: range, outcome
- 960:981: 168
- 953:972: 165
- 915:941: 111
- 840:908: 147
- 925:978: 147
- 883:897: 152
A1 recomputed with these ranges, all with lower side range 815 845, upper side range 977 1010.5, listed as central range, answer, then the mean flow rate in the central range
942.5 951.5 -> 1.0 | 151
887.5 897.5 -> 0.4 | 150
